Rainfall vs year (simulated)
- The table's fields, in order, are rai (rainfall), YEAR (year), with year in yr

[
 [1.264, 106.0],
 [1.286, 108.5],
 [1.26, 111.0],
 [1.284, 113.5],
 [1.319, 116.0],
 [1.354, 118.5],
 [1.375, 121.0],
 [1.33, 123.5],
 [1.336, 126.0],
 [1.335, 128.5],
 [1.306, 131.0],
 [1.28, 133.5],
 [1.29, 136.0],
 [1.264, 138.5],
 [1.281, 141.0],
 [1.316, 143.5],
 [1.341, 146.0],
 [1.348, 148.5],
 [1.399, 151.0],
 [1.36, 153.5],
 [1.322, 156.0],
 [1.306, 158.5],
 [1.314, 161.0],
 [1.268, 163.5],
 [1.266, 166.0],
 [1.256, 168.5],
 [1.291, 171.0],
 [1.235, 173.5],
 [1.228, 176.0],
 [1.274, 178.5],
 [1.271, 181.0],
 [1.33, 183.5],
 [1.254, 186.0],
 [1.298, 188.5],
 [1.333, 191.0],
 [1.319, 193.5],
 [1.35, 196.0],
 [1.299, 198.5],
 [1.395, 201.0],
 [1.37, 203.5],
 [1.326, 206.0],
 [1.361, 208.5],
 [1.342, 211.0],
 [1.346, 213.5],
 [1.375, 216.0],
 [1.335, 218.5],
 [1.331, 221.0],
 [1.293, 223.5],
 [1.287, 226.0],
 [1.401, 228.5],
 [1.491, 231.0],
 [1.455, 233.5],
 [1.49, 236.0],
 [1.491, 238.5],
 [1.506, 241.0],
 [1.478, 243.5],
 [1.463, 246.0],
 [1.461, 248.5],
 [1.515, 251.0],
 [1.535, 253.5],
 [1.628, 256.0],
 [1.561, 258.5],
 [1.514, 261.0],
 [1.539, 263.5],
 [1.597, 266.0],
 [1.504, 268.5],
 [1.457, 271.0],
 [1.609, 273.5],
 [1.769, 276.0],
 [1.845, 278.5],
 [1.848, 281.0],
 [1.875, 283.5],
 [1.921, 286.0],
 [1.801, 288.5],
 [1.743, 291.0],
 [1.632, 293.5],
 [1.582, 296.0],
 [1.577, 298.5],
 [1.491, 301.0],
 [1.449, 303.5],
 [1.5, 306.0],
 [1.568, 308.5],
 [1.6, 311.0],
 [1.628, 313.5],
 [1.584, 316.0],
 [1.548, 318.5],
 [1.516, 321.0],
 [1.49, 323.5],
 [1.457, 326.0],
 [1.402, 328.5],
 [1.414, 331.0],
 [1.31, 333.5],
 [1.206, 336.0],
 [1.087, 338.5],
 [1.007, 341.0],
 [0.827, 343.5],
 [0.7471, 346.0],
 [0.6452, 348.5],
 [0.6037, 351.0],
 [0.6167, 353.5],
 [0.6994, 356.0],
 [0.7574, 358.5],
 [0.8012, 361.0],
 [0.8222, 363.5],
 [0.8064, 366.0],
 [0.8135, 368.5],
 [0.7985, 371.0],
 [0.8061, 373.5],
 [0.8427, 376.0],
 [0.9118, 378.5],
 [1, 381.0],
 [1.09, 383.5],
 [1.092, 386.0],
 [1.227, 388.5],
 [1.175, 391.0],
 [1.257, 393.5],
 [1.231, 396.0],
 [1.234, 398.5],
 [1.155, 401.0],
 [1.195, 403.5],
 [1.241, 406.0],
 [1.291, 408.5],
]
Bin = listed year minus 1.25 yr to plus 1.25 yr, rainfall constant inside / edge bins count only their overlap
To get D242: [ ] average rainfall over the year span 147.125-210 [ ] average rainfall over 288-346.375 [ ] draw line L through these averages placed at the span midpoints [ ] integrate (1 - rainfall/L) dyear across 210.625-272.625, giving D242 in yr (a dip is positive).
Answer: -4.23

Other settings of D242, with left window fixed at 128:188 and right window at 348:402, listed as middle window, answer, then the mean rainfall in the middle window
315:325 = -5.0 yr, 1.53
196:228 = -3.6 yr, 1.34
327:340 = -3.7 yr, 1.28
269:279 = -4.9 yr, 1.64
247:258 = -3.9 yr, 1.53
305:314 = -4.6 yr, 1.57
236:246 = -2.9 yr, 1.49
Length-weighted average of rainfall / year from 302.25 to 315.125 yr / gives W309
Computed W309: 1.55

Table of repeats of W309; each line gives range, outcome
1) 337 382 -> 0.812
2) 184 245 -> 1.37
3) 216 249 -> 1.42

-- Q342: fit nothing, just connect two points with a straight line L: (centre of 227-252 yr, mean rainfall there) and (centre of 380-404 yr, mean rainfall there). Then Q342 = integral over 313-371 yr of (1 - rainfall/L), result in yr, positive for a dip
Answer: 9.60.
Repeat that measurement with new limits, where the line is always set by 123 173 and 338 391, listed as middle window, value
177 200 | -1.47 yr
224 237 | -3.17 yr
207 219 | -1.82 yr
